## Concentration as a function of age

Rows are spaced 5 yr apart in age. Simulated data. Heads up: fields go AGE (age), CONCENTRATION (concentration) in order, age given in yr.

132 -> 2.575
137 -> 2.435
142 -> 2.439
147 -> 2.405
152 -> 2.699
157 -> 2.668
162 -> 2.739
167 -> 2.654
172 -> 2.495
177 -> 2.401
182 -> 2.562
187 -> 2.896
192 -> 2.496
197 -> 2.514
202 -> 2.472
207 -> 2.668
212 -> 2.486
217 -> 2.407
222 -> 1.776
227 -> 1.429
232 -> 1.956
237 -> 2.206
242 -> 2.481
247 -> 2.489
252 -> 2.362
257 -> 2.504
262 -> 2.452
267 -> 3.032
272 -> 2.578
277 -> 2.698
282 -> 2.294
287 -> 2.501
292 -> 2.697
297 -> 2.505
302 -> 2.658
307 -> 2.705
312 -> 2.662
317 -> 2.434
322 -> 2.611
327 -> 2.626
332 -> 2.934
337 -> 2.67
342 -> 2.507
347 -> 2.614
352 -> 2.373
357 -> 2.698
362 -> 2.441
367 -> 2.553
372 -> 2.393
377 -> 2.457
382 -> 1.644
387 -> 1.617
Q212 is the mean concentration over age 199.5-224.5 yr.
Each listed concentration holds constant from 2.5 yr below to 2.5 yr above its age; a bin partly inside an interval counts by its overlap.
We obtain 2.36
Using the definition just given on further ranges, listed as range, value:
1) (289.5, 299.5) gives 2.6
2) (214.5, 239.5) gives 1.95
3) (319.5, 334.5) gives 2.72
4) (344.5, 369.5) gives 2.54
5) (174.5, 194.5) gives 2.59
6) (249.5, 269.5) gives 2.59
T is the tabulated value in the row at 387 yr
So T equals 1.617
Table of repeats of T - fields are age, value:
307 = 2.705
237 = 2.206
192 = 2.496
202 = 2.472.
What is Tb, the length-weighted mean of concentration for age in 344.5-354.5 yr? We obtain 2.49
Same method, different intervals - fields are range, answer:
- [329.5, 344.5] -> 2.7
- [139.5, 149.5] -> 2.42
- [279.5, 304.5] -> 2.53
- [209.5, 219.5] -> 2.45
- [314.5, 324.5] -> 2.52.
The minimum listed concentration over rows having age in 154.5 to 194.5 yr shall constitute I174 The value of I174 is 2.401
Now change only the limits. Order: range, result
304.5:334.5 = 2.434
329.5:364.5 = 2.373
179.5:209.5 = 2.472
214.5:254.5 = 1.429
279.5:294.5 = 2.294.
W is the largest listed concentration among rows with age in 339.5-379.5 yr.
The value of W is 2.698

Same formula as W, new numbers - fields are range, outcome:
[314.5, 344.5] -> 2.934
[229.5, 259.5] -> 2.504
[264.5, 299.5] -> 3.032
